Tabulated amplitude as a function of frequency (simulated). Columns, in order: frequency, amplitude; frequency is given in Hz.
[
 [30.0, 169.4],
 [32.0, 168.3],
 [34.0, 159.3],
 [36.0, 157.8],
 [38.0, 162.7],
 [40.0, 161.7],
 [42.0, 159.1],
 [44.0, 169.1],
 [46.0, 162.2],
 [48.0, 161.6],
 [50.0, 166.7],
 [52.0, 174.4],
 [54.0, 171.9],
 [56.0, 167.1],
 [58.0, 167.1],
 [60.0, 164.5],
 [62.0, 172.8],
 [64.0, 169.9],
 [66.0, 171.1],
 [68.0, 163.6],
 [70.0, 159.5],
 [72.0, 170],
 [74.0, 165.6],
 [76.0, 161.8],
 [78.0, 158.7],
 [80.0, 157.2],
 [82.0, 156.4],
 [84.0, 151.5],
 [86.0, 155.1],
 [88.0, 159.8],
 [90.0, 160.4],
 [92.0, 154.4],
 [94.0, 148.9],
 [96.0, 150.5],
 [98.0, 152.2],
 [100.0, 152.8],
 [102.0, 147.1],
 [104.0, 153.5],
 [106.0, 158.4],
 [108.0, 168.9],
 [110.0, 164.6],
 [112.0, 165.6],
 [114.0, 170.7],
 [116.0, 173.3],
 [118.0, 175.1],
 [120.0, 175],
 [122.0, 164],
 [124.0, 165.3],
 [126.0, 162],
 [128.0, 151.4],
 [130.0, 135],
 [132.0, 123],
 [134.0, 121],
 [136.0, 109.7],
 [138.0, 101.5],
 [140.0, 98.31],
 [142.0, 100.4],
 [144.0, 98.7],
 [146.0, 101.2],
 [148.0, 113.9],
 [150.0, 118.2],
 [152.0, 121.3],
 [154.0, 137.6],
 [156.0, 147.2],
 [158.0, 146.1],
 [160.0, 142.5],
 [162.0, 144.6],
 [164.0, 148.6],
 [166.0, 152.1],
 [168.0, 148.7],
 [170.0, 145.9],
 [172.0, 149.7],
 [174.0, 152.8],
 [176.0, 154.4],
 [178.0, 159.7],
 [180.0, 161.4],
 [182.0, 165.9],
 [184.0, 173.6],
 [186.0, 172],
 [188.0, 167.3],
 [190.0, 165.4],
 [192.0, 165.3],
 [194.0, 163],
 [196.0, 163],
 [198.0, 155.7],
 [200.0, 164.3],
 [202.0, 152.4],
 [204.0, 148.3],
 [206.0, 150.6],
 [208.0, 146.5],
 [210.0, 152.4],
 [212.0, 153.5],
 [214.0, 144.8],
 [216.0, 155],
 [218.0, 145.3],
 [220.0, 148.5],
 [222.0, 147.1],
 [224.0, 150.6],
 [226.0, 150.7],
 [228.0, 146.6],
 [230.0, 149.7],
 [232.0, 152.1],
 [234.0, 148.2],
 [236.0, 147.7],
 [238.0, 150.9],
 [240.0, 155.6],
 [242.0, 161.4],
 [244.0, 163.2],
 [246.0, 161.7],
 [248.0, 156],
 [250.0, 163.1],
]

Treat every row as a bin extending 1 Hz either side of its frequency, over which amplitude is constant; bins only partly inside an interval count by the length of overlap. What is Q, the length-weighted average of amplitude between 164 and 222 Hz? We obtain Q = 156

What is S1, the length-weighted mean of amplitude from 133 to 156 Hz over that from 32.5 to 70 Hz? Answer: 0.68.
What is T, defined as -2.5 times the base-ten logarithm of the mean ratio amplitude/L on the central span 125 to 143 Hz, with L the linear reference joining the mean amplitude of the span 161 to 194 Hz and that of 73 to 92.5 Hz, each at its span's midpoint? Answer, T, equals 0.28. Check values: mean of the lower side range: 158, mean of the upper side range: 158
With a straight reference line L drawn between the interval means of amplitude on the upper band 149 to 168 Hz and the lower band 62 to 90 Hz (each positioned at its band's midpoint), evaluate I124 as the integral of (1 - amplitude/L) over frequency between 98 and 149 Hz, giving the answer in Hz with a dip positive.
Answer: 2.6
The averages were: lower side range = 162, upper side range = 140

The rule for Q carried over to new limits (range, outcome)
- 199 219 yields 151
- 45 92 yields 164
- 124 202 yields 143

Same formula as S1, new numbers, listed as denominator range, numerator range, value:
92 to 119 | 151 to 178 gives 0.91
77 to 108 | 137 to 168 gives 0.81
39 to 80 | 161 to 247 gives 0.93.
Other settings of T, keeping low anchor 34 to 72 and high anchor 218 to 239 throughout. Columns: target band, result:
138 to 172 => 0.21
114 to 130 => -0.04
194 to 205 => -0.04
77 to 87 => 0.05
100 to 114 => 0.00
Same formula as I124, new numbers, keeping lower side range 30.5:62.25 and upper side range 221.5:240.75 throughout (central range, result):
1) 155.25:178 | 0.93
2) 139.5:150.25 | 3.60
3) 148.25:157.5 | 1.53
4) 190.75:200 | -0.56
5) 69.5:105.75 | 1.22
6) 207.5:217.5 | 0.07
